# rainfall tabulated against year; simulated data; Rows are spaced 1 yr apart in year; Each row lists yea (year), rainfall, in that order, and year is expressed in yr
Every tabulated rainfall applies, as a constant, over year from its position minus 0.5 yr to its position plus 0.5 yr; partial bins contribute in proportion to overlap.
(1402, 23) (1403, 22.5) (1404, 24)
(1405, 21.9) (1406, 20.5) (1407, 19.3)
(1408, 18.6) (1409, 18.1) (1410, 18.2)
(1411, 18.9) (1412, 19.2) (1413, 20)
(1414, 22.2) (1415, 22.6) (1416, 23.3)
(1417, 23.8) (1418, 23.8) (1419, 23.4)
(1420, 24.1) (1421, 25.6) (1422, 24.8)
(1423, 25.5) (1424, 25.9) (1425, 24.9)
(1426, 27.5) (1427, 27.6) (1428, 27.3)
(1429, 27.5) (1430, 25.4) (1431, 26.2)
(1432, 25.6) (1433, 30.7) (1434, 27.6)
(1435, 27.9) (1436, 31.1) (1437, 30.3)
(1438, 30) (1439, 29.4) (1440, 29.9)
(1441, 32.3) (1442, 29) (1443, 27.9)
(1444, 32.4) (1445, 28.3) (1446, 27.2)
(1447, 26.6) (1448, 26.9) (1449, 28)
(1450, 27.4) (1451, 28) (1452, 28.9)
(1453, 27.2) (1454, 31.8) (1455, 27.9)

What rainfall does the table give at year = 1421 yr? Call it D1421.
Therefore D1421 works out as 25.6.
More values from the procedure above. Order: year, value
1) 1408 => 18.6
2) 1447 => 26.6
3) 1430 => 25.4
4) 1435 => 27.9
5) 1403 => 22.5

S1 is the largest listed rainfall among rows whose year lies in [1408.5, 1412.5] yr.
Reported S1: 19.2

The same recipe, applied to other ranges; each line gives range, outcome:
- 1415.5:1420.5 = 24.1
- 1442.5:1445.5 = 32.4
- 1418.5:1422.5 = 25.6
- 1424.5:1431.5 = 27.6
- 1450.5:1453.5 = 28.9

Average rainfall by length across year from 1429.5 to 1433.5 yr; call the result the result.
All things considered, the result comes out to 27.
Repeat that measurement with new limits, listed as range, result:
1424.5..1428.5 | 26.8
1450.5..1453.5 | 28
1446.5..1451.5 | 27.4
